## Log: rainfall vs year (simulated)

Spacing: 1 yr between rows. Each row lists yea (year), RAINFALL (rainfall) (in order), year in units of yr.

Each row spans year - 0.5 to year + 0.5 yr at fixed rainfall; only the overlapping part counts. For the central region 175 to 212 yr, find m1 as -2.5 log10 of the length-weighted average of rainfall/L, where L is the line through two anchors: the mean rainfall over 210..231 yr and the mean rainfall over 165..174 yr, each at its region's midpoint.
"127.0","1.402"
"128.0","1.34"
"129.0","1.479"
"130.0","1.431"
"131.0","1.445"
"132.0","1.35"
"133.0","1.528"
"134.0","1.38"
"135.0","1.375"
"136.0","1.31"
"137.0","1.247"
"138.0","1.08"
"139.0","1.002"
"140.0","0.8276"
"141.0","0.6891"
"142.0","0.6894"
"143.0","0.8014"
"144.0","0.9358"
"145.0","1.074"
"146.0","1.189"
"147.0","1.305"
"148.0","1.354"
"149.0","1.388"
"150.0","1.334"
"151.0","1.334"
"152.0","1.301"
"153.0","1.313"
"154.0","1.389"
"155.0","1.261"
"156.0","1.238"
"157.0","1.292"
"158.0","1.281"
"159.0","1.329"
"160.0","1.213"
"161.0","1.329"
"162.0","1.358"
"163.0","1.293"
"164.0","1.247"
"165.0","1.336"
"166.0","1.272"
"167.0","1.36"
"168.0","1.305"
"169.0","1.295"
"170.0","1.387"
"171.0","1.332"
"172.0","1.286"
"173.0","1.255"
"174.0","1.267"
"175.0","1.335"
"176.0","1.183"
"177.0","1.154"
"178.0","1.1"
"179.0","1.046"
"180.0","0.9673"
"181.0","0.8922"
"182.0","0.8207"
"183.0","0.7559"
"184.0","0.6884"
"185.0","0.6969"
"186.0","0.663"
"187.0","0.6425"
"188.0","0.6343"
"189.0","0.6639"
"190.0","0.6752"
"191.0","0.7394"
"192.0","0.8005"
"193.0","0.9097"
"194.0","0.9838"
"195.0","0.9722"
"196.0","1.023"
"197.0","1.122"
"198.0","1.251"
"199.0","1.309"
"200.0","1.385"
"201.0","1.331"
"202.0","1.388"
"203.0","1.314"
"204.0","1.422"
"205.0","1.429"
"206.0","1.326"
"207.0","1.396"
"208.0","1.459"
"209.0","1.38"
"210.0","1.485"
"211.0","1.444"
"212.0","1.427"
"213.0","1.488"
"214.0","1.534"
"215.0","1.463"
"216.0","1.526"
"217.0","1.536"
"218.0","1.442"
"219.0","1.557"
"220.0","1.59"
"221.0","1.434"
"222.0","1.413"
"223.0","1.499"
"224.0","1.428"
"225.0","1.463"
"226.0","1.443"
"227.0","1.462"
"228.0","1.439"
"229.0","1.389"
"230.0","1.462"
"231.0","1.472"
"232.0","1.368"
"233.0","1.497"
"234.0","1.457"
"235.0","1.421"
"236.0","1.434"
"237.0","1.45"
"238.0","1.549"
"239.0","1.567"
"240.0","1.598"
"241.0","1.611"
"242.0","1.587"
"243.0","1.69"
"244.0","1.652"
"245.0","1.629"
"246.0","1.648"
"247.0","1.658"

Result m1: 0.279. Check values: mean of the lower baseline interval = 1.31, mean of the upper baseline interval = 1.47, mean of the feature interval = 1.08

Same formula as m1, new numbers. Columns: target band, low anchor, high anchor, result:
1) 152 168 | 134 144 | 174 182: -0.226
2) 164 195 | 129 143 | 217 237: 0.270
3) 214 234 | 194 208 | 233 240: -0.042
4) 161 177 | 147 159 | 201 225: 0.045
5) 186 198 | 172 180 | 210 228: 0.468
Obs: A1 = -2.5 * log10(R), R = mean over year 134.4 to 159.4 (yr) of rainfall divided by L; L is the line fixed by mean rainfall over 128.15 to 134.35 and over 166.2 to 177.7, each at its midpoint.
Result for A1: 0.17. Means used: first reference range 1.43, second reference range 1.28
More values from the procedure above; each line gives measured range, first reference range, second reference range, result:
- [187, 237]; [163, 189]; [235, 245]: 0.039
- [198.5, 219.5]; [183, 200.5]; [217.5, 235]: -0.219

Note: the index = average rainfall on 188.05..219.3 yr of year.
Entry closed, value 1.25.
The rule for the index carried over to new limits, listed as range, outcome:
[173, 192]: 0.892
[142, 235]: 1.24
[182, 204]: 0.958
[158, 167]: 1.3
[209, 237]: 1.46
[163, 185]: 1.15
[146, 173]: 1.31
